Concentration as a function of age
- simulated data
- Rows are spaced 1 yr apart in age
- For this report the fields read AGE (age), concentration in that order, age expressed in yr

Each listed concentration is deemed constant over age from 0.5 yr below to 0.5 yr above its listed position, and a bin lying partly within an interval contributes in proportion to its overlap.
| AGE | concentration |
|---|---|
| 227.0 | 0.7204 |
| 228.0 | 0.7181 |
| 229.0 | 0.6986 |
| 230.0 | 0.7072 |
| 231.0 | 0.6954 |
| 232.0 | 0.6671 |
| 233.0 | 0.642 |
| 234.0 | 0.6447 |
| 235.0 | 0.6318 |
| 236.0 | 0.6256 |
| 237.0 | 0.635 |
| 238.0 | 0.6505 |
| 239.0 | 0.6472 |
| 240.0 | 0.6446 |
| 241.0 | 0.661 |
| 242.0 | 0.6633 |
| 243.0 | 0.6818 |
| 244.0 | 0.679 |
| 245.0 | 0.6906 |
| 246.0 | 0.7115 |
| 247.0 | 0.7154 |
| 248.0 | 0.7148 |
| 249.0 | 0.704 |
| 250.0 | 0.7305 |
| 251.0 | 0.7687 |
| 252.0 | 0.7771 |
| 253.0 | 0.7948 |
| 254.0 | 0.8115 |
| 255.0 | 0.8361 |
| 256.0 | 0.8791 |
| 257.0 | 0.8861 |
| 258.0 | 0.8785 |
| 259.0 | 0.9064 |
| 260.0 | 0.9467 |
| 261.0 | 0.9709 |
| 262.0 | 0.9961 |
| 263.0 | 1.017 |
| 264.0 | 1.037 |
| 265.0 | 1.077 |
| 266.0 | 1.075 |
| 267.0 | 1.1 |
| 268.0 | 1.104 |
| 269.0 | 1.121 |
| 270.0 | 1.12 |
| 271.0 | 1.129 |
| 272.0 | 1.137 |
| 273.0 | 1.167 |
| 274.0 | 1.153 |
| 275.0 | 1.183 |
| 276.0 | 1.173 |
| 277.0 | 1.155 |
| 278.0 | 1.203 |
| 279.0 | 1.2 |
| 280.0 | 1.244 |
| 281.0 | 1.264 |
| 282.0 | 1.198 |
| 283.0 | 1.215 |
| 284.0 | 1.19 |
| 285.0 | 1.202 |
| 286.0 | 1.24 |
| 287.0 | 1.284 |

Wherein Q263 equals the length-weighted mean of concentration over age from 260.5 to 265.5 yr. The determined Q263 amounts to 1.02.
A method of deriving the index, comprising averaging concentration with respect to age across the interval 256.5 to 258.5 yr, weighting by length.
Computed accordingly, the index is 0.882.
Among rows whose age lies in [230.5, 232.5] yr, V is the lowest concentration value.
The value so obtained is 0.6671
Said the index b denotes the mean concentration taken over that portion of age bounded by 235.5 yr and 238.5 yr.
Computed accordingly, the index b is 0.637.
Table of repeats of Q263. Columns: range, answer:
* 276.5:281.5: 1.21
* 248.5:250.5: 0.717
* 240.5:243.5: 0.669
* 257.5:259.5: 0.892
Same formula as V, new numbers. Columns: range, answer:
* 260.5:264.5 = 0.9709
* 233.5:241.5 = 0.6256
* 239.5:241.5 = 0.6446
